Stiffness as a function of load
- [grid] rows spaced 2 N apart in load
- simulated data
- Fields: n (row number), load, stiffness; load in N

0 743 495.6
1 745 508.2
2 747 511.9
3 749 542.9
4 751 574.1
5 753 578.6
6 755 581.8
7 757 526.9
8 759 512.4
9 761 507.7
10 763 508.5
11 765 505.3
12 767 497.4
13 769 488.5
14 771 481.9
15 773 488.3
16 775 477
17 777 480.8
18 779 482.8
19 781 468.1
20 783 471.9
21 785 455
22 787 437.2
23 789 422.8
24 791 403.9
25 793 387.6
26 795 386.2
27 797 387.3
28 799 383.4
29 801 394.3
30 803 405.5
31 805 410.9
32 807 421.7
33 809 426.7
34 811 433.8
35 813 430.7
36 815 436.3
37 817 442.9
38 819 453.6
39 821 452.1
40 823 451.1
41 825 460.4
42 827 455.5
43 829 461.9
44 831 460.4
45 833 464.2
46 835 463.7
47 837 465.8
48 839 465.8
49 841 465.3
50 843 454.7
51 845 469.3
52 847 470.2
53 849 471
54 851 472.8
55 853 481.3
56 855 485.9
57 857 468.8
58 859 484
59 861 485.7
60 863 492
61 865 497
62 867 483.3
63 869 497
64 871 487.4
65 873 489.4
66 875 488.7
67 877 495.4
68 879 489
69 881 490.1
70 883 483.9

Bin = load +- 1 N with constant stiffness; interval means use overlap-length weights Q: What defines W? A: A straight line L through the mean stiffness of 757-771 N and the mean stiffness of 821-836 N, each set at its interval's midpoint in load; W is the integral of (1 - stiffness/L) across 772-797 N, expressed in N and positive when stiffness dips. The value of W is 2.3 N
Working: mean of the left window 503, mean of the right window 459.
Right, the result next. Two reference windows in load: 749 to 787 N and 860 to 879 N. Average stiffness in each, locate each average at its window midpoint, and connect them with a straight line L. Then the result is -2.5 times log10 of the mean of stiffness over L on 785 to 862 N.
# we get 0.12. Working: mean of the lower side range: 504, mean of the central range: 444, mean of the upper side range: 491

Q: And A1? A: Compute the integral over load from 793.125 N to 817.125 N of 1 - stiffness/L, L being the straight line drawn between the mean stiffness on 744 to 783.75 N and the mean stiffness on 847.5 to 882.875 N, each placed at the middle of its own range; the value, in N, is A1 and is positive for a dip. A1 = 4.3 N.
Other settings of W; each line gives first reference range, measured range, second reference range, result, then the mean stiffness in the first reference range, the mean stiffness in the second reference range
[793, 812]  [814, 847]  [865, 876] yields -1.4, 405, 490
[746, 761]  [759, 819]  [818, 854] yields 7.4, 544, 463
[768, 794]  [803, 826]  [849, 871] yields 1.6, 457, 484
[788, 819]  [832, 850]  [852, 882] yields -0.3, 413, 488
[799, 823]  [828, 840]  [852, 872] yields -0.3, 427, 486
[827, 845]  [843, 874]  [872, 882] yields -0.2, 463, 491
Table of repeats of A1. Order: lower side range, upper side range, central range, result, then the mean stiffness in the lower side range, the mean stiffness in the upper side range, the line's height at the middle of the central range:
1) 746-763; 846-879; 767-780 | 1.1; 540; 485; 530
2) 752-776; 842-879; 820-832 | 0.9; 513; 482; 493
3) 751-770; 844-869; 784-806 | 4.4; 526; 481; 510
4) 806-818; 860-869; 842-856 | 0.0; 432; 490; 473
